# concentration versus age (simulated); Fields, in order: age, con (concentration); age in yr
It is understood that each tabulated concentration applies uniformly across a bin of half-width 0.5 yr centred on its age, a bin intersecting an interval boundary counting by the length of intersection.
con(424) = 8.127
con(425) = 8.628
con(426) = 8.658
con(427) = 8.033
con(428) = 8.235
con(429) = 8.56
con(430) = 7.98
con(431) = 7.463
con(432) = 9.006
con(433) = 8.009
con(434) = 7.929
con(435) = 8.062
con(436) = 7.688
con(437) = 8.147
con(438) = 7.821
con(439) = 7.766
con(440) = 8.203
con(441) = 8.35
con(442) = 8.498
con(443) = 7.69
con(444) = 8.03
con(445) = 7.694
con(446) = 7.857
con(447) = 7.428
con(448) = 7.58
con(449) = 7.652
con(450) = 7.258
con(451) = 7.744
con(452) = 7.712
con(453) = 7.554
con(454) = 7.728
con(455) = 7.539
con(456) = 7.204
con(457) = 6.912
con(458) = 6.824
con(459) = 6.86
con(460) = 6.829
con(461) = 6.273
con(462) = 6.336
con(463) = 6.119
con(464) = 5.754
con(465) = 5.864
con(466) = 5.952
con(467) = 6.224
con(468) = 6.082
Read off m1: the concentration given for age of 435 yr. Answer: 8.062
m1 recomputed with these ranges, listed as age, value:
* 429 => 8.56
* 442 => 8.498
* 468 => 6.082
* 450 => 7.258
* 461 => 6.273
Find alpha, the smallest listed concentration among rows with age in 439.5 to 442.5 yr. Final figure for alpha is 8.203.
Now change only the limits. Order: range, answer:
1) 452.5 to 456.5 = 7.204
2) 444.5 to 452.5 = 7.258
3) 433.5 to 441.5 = 7.688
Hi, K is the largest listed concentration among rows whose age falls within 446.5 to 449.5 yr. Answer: 7.652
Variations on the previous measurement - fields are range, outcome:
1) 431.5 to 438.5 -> 9.006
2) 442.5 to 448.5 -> 8.03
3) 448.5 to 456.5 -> 7.744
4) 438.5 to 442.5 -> 8.498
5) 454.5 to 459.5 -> 7.539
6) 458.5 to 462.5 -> 6.86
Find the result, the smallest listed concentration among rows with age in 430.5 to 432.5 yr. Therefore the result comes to 7.463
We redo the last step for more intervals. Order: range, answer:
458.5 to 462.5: 6.273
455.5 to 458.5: 6.824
